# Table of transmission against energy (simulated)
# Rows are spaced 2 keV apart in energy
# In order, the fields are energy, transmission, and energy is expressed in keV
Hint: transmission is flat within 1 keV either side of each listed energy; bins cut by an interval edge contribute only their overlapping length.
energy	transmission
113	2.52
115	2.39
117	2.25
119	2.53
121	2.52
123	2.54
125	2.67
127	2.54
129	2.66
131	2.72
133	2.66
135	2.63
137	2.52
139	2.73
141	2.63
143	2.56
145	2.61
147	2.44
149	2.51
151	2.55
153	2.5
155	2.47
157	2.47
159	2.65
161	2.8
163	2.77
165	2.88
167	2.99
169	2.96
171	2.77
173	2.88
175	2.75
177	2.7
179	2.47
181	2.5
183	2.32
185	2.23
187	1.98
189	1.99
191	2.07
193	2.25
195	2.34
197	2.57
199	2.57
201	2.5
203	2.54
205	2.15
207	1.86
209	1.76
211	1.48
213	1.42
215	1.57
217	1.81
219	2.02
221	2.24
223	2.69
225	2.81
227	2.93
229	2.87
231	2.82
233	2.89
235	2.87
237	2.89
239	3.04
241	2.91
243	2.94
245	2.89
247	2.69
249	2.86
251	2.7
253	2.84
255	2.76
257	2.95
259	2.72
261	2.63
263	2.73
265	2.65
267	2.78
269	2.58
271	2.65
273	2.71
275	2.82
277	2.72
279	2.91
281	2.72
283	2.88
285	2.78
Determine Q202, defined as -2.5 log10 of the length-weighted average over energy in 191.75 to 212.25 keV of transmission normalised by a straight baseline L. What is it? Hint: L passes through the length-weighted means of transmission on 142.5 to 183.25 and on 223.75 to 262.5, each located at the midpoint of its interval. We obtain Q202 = 0.24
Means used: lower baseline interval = 2.65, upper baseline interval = 2.84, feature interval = 2.19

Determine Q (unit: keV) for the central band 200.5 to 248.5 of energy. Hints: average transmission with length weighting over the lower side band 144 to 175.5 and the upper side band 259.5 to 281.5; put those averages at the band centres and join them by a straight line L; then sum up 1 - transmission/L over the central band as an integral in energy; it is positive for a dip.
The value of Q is 4.6 keV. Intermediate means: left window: 2.69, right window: 2.72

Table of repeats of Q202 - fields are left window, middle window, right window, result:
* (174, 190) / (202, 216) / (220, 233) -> 0.378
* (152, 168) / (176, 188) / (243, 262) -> 0.149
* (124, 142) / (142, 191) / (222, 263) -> 0.056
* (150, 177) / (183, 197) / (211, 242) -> 0.198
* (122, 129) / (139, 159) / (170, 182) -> 0.038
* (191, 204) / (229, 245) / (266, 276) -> -0.129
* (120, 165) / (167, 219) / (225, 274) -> 0.187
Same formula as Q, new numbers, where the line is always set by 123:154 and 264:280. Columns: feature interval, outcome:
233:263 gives -1.4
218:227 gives 0.6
